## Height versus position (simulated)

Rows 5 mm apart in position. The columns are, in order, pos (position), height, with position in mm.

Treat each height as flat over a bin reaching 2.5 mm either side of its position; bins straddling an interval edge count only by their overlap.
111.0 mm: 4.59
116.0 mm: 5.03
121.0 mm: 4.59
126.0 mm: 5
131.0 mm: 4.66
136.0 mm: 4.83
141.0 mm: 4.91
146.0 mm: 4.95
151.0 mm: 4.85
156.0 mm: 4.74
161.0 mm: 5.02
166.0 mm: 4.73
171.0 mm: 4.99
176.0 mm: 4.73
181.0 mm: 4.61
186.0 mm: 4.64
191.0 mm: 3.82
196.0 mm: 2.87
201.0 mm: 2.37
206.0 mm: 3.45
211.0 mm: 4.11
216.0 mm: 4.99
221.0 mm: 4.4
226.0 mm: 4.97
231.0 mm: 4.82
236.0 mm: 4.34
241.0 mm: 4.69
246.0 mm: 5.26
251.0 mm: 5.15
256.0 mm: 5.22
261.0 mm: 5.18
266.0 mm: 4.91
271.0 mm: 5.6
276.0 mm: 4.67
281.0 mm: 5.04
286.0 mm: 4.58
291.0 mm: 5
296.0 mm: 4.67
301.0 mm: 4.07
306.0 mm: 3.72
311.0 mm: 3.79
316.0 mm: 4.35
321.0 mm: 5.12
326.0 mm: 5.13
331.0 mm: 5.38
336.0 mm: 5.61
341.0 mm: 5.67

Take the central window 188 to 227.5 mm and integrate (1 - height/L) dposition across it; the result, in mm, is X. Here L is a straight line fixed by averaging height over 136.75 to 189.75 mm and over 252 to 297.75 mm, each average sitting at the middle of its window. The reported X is 8.3 mm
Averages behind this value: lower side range 4.79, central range 3.85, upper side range 5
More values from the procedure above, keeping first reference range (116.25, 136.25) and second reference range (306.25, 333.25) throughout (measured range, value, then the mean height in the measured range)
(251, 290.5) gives -2.9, 5.03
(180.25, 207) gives 6.6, 3.57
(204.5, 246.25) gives 1.6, 4.55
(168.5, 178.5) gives -0.2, 4.86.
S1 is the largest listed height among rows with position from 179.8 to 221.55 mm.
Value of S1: 4.99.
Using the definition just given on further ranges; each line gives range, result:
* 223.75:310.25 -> 5.6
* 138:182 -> 5.02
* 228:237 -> 4.82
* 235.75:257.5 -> 5.26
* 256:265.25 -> 5.22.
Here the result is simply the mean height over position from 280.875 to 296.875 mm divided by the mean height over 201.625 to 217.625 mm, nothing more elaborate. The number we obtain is 1.2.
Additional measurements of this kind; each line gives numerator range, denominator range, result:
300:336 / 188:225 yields 1.22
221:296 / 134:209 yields 1.13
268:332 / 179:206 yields 1.29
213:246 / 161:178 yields 0.98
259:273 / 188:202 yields 1.66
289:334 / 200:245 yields 1.06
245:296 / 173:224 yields 1.25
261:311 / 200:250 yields 1.06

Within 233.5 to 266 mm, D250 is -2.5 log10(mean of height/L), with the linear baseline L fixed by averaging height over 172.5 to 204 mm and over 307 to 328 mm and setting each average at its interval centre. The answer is -0.19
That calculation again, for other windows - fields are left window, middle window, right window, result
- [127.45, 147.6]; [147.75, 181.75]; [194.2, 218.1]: -0.12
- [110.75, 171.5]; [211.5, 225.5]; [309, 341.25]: 0.06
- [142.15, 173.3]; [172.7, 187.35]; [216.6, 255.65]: 0.04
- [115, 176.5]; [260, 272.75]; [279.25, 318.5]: -0.16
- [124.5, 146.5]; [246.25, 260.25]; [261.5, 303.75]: -0.08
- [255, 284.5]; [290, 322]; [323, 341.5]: 0.21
